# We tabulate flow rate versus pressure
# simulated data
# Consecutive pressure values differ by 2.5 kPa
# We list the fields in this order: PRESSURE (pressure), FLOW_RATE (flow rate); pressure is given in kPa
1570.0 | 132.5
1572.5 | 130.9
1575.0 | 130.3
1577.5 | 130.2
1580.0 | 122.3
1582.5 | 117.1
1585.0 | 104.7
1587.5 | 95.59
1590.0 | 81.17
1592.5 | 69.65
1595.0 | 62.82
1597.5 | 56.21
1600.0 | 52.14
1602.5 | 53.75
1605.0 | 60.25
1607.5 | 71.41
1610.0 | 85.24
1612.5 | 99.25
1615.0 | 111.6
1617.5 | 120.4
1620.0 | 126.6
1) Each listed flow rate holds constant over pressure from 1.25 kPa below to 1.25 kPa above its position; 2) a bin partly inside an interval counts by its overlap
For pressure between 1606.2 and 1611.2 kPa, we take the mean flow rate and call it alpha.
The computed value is 78.1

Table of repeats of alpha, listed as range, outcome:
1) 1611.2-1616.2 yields 105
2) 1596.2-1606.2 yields 55.6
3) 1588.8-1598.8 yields 67.3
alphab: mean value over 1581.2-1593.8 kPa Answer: 93.6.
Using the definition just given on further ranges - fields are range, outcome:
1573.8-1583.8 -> 125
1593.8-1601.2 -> 57.1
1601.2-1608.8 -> 61.9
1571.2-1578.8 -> 130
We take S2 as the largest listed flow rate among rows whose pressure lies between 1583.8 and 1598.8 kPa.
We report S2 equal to 104.7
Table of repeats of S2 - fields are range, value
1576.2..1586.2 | 130.2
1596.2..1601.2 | 56.21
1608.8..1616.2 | 111.6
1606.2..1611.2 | 85.24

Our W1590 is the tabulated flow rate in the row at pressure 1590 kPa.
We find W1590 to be 81.17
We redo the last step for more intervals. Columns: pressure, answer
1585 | 104.7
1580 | 122.3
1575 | 130.3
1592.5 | 69.65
